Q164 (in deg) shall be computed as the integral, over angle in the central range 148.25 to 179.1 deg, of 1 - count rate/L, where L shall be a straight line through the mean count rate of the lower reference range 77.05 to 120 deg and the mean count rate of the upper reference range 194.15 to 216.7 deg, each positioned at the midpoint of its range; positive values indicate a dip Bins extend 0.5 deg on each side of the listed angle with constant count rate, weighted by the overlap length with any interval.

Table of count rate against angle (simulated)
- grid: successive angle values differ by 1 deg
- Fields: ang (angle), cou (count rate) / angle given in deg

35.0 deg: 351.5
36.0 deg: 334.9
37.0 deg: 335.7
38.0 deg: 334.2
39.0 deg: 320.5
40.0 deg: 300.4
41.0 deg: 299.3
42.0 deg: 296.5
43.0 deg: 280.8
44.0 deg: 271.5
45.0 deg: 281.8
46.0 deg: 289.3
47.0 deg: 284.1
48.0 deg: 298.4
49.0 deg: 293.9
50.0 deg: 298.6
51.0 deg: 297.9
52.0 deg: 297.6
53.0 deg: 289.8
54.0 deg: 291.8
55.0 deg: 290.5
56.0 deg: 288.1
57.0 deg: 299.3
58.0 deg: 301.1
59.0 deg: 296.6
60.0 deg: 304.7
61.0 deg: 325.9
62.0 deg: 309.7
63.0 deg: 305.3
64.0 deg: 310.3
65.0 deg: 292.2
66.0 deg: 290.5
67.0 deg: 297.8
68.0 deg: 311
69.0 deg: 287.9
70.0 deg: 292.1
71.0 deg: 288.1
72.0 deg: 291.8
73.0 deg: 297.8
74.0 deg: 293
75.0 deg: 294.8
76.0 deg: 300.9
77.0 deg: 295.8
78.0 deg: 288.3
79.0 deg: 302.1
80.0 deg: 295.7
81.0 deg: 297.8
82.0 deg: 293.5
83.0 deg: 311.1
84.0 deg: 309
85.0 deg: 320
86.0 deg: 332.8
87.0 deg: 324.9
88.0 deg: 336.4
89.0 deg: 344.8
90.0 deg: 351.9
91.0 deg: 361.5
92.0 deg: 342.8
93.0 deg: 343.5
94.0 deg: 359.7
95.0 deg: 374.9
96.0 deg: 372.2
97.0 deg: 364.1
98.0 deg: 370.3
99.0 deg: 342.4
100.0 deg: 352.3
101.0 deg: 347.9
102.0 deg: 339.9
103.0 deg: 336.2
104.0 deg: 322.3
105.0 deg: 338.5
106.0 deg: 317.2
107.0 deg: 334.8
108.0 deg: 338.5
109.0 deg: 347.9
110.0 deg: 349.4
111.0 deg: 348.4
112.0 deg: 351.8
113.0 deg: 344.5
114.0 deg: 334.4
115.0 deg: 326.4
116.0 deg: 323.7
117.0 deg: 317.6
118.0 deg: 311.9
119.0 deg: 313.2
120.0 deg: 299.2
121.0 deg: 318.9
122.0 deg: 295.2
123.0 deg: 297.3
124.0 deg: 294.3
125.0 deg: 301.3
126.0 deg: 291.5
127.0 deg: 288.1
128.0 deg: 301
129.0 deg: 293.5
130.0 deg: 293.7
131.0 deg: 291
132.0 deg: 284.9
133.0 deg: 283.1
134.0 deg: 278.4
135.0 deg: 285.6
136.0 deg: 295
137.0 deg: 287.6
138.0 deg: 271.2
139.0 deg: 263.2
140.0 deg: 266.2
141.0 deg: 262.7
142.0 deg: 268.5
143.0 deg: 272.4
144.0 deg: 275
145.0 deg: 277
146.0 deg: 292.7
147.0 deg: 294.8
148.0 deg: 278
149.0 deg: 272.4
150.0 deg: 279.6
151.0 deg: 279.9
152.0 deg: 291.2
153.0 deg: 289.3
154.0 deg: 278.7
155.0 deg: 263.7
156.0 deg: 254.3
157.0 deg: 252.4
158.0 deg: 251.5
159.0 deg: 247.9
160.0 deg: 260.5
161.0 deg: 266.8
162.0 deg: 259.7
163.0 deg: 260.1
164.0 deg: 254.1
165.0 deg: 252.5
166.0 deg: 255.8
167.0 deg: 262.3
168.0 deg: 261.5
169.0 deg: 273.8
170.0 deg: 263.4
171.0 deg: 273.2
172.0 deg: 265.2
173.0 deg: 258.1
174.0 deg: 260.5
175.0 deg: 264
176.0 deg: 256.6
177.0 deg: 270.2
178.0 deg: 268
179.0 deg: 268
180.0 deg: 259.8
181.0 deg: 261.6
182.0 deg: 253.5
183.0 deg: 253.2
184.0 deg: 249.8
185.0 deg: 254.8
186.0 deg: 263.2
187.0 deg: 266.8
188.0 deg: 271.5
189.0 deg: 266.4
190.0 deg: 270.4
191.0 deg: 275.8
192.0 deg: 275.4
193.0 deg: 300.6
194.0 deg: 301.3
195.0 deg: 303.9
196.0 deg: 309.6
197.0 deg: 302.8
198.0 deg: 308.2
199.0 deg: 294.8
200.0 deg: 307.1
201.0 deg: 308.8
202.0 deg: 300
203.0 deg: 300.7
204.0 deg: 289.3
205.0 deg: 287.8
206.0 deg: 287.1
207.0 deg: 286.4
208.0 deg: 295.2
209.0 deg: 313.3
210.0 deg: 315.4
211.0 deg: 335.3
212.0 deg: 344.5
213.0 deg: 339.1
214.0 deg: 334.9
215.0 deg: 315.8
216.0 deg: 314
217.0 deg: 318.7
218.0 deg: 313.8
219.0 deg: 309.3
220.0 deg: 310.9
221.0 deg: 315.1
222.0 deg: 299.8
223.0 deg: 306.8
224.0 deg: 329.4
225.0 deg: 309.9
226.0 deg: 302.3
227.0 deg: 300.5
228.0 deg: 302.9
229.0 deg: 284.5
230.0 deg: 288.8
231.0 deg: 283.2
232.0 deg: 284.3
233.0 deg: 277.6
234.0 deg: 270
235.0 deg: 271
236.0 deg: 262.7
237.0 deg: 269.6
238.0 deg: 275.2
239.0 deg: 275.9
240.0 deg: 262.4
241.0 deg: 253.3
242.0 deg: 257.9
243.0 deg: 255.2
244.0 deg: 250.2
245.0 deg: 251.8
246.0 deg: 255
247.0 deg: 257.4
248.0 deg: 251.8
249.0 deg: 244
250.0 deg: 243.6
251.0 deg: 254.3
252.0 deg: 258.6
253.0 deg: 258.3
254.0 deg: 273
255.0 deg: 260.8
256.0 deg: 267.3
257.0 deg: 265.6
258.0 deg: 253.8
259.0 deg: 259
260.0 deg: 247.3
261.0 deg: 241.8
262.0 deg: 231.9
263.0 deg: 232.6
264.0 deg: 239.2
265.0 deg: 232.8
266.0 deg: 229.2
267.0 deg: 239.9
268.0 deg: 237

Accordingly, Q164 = 5.2 deg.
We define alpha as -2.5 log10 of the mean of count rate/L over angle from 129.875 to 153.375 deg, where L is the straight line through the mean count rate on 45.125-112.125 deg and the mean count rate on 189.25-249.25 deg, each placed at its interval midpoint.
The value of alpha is 0.09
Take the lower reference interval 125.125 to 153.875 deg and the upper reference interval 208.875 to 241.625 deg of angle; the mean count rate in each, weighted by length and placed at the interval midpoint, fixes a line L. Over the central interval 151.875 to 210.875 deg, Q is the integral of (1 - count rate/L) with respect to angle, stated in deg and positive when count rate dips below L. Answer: 3.2 deg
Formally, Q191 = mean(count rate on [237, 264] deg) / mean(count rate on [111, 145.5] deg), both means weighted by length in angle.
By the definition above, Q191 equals 0.9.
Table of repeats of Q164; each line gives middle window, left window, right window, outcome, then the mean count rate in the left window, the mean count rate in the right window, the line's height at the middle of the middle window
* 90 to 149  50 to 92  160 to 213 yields -3.9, 306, 279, 295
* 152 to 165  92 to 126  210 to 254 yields 2.2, 334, 286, 315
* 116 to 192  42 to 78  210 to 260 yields 3.6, 295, 283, 289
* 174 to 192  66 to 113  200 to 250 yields 2.3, 326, 291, 302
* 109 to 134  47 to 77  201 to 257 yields -1.4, 298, 287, 294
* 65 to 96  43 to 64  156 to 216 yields -2.4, 296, 280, 293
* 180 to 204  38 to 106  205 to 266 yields 0.5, 313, 280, 288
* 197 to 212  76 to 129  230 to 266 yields -1.3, 327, 258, 279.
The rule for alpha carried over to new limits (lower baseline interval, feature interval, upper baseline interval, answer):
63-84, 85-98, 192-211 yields -0.18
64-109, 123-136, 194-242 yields 0.09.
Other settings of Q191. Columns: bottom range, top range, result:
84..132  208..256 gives 0.87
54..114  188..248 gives 0.91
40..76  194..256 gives 0.98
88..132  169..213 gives 0.86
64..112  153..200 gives 0.83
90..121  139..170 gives 0.79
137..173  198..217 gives 1.15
